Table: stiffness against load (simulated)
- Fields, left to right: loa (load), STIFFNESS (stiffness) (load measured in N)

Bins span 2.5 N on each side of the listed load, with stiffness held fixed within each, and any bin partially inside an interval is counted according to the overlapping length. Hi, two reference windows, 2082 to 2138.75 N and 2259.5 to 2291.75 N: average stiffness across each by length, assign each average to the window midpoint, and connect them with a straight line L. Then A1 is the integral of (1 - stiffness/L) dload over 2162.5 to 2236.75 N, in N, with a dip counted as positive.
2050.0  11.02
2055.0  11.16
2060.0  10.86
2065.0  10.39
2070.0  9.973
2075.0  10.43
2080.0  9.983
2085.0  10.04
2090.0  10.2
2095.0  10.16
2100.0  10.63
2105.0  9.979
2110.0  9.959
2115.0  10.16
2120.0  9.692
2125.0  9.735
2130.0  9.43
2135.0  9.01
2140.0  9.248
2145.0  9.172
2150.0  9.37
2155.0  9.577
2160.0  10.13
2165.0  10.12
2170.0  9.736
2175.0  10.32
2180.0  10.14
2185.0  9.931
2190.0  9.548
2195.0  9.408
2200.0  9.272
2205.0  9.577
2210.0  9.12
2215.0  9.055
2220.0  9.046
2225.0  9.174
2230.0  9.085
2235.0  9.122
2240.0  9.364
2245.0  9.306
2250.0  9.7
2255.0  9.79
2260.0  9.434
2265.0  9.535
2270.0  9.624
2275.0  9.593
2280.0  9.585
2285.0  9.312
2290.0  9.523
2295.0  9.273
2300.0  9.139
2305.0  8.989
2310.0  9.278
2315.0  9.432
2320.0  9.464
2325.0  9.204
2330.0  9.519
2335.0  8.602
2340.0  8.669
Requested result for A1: 1.38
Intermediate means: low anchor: 9.89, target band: 9.51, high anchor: 9.52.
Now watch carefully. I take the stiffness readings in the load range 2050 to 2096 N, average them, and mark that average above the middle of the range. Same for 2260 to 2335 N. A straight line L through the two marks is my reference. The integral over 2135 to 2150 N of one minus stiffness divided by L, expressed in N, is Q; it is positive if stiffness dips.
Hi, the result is 1.3 N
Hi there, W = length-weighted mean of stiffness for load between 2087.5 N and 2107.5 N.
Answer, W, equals 10.2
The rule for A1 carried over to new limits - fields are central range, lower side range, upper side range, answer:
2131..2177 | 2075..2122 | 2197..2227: 0.2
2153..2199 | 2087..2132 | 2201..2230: -1.8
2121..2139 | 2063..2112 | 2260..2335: 1.1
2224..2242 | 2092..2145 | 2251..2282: 0.9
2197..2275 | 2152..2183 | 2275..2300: 2.4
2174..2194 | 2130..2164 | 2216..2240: -1.3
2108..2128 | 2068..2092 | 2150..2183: 0.4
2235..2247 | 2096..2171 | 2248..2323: 0.3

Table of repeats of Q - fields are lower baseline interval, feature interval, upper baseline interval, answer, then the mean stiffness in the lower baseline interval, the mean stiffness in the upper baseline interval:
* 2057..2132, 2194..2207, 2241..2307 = 0.4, 10.1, 9.45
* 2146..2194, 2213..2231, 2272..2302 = 1.0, 9.84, 9.41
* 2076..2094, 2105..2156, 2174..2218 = 1.7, 10.1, 9.57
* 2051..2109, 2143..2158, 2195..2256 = 0.7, 10.4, 9.29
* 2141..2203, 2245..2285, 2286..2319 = -0.7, 9.71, 9.28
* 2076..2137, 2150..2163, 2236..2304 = 0.0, 9.93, 9.46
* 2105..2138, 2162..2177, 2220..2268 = -0.8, 9.68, 9.37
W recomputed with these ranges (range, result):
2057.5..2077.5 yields 10.4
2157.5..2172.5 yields 10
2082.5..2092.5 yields 10.1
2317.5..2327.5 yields 9.33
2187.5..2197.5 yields 9.48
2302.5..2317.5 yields 9.23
